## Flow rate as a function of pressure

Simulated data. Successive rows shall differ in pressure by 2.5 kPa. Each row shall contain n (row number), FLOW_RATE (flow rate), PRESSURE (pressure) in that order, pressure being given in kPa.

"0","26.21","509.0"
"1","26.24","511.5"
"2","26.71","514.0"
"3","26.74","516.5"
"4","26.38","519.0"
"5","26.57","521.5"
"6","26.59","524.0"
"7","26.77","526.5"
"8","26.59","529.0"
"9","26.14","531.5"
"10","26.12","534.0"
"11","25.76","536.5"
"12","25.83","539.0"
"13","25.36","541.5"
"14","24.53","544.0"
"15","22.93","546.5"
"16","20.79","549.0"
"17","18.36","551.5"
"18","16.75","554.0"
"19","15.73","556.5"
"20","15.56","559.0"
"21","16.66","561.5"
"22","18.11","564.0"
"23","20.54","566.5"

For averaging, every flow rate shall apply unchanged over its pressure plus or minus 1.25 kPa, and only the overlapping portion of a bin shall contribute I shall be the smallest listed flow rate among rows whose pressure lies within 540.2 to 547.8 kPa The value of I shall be 22.93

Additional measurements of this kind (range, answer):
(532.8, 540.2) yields 25.76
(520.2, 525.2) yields 26.57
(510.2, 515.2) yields 26.24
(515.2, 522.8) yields 26.38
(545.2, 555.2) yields 16.75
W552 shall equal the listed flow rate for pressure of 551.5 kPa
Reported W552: 18.36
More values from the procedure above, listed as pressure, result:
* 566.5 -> 20.54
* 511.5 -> 26.24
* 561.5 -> 16.66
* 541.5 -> 25.36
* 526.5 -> 26.77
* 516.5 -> 26.74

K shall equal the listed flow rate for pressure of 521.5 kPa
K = 26.57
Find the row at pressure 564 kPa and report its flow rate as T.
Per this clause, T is 18.11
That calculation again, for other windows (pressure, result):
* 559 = 15.56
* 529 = 26.59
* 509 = 26.21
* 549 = 20.79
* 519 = 26.38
